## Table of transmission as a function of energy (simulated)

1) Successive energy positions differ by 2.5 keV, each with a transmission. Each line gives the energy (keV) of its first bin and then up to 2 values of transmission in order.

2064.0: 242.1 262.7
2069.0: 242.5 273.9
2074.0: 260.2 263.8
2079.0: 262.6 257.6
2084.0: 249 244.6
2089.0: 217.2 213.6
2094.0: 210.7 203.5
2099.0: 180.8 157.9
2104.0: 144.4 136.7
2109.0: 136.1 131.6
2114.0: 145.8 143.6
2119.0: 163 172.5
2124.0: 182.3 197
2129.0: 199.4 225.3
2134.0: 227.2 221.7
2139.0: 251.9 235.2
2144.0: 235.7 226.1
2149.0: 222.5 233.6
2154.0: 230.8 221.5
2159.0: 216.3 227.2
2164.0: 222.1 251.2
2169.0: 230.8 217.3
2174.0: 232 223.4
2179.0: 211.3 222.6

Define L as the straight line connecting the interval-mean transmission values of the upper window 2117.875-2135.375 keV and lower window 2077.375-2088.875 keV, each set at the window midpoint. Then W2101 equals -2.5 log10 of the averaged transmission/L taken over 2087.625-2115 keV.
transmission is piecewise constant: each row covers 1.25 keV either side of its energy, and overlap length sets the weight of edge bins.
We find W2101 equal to 0.314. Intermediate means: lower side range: 250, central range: 171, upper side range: 196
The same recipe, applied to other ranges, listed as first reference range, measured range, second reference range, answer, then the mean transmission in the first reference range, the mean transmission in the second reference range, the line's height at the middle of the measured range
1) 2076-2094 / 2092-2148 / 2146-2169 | 0.238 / 241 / 228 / 235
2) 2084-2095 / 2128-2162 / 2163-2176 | 0.009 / 225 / 230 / 229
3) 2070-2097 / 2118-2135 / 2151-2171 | 0.200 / 243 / 229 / 235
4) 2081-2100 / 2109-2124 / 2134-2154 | 0.429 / 221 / 232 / 226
